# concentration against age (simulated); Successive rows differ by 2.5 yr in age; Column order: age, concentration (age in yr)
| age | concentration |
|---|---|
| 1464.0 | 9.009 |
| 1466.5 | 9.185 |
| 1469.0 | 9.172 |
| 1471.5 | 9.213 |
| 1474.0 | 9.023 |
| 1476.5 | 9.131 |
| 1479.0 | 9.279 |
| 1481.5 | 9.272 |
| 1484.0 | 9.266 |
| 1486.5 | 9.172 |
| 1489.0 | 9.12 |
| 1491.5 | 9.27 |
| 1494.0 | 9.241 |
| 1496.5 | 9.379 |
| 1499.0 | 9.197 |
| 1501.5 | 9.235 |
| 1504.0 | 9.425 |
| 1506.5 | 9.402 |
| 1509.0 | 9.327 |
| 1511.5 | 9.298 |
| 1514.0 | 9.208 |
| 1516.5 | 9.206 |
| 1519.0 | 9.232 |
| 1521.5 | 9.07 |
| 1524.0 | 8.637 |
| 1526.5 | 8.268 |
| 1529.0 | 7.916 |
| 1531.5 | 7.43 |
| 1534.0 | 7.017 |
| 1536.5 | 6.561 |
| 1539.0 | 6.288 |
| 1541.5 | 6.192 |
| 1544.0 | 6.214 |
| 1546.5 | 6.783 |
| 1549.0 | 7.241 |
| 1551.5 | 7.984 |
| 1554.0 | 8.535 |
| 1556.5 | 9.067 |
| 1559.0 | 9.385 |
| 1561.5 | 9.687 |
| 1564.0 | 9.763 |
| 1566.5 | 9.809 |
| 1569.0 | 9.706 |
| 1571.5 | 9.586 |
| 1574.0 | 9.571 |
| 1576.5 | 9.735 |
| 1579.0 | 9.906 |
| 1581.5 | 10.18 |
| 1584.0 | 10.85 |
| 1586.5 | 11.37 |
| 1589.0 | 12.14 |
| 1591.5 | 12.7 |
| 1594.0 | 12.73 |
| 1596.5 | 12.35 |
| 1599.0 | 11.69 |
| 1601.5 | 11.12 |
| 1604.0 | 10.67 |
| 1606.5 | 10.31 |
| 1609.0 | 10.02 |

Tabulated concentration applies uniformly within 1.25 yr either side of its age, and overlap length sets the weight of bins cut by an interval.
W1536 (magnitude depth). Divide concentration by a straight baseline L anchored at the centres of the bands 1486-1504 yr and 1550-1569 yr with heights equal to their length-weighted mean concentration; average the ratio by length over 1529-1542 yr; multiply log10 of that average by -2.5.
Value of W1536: 0.32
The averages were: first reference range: 9.25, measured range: 6.84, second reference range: 9.19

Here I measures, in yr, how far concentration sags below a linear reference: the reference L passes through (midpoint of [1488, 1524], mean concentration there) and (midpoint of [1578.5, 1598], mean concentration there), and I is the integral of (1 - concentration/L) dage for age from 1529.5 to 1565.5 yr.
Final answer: 9.3 yr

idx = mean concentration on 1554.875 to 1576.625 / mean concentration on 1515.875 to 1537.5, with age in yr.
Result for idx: 1.2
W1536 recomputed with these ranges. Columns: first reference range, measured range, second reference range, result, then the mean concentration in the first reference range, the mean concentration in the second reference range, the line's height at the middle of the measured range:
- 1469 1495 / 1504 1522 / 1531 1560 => -0.12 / 9.2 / 7.37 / 8.31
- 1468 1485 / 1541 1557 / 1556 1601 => 0.35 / 9.19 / 10.6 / 10.2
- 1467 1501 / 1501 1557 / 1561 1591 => 0.19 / 9.21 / 10.3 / 9.73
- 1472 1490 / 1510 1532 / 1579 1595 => 0.15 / 9.18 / 11.5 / 10.1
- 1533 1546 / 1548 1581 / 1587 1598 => -0.01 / 6.46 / 12.4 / 9.26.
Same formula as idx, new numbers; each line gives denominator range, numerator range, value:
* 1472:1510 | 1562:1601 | 1.17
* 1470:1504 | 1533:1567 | 0.85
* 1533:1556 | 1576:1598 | 1.62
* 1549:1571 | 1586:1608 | 1.28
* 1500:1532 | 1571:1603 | 1.24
